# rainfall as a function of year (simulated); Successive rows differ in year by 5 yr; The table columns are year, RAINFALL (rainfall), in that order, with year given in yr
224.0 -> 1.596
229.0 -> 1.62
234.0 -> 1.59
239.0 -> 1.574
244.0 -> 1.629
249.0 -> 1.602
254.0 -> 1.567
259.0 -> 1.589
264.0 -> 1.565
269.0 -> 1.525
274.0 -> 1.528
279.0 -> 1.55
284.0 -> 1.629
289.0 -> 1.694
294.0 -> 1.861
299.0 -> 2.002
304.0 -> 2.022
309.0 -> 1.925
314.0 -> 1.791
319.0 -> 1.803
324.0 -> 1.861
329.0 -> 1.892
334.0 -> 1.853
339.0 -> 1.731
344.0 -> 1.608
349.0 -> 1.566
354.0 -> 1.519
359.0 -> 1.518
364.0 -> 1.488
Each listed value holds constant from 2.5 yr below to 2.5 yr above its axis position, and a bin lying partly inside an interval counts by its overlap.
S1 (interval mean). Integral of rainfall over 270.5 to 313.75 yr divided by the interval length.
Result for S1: 1.77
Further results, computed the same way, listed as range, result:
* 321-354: 1.73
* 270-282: 1.54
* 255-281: 1.55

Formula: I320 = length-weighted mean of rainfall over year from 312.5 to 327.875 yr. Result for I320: 1.83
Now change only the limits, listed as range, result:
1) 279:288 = 1.62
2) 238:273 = 1.58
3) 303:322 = 1.87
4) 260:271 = 1.55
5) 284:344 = 1.84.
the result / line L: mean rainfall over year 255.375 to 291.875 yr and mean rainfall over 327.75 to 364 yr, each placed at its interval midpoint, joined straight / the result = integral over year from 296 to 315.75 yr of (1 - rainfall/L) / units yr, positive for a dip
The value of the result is -4.0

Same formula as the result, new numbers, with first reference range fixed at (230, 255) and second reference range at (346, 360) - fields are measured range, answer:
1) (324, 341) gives -3.12 yr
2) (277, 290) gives -0.37 yr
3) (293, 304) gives -2.77 yr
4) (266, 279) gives 0.39 yr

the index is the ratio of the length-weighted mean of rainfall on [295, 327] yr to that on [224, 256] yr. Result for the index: 1.19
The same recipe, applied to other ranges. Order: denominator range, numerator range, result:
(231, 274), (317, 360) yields 1.08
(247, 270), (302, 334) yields 1.19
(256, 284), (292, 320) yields 1.22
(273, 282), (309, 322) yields 1.18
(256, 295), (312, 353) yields 1.09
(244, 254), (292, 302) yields 1.21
